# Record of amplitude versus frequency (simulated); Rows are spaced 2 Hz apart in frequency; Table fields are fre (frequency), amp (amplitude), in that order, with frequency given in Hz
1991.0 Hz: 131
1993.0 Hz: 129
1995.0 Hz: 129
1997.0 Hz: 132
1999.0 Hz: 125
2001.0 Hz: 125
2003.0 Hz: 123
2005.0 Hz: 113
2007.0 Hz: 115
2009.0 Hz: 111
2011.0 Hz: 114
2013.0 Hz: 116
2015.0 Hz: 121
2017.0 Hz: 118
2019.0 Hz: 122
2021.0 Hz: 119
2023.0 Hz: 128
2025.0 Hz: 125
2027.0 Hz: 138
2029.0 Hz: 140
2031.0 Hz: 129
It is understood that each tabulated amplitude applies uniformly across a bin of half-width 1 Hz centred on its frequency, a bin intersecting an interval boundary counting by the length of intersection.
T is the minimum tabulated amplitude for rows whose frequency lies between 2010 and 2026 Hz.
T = 114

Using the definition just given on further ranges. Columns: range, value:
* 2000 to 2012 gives 111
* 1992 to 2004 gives 123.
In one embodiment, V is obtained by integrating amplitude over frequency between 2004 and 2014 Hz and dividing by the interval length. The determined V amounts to 114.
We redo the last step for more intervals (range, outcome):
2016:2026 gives 122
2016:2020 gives 120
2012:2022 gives 119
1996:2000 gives 128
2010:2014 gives 115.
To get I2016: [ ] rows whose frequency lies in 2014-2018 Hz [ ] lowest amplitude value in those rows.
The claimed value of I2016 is 118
